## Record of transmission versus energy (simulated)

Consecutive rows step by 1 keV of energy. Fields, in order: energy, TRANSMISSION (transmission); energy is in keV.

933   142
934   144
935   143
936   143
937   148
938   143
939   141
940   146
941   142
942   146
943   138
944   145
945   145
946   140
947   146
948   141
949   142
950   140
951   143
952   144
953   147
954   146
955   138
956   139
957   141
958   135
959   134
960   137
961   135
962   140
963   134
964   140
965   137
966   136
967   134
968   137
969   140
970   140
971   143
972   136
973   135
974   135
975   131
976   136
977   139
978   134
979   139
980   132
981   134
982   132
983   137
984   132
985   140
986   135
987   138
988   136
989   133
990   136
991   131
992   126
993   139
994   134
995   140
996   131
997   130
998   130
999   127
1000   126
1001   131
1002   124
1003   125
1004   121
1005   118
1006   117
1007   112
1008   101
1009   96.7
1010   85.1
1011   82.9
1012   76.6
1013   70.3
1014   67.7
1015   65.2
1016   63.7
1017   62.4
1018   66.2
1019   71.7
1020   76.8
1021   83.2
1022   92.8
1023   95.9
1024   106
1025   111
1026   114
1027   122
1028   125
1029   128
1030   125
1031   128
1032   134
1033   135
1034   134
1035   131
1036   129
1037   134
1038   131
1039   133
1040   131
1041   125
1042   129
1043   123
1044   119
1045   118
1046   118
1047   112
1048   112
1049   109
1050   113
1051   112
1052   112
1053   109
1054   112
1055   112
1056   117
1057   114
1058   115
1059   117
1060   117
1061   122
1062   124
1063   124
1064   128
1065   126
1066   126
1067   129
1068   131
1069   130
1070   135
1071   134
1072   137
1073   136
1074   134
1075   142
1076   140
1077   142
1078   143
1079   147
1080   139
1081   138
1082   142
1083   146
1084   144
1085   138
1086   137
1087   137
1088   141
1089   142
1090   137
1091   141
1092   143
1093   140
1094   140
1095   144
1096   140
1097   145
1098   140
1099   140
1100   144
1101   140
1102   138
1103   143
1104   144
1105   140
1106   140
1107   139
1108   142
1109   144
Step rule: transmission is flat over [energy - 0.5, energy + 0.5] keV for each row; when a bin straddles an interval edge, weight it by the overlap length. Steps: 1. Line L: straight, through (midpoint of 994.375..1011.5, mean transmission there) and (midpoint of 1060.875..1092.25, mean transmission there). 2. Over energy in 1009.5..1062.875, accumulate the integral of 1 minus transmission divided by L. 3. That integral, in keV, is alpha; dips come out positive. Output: 7.3 keV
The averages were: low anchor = 118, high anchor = 136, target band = 109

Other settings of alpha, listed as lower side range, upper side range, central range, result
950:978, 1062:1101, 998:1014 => 3.6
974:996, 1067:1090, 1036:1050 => 1.5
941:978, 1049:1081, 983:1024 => 7.5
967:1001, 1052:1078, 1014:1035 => 4.6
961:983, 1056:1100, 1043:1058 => 2.4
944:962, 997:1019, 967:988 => -2.5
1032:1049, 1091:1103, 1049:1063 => 1.6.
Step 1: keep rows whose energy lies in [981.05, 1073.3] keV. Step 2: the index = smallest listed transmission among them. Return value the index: 62.4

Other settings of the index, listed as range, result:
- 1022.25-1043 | 95.9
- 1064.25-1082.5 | 126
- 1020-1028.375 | 76.8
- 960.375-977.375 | 131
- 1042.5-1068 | 109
